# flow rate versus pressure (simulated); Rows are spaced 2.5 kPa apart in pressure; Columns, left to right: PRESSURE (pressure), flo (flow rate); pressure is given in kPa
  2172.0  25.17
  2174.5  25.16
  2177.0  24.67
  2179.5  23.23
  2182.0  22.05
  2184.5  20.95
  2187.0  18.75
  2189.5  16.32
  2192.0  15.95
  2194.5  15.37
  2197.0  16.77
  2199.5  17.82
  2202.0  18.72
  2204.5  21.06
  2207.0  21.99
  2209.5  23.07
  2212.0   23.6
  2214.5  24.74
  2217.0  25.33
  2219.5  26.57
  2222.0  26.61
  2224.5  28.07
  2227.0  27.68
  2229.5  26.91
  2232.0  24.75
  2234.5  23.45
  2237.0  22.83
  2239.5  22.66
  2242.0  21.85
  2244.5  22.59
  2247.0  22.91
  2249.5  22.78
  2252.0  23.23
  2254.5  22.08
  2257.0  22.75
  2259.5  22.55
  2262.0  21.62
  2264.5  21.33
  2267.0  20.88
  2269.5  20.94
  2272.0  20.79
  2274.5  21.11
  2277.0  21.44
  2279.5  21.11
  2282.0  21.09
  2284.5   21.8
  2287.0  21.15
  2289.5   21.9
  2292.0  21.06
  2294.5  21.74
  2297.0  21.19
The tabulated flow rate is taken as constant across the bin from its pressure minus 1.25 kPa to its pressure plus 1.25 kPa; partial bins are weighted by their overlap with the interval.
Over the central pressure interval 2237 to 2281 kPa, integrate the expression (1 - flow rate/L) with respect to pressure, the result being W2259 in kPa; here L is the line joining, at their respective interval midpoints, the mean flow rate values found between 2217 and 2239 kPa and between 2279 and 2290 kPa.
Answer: 2.6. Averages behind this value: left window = 25.7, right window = 21.4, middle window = 21.9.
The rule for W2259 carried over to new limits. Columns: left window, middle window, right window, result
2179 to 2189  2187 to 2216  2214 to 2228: 4.9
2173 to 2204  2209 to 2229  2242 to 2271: -4.8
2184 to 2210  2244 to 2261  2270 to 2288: -1.9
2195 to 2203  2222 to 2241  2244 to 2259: -4.2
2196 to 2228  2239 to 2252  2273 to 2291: -0.2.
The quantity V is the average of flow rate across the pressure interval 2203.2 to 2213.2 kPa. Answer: 22.4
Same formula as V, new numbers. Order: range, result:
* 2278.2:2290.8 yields 21.4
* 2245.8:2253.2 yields 23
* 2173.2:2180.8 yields 24.3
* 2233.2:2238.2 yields 23.2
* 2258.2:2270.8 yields 21.5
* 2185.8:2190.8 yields 17.5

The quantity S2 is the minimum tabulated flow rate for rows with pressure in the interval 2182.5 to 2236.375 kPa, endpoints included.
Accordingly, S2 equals 15.37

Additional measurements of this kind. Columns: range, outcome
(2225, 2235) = 23.45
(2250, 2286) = 20.79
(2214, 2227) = 24.74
